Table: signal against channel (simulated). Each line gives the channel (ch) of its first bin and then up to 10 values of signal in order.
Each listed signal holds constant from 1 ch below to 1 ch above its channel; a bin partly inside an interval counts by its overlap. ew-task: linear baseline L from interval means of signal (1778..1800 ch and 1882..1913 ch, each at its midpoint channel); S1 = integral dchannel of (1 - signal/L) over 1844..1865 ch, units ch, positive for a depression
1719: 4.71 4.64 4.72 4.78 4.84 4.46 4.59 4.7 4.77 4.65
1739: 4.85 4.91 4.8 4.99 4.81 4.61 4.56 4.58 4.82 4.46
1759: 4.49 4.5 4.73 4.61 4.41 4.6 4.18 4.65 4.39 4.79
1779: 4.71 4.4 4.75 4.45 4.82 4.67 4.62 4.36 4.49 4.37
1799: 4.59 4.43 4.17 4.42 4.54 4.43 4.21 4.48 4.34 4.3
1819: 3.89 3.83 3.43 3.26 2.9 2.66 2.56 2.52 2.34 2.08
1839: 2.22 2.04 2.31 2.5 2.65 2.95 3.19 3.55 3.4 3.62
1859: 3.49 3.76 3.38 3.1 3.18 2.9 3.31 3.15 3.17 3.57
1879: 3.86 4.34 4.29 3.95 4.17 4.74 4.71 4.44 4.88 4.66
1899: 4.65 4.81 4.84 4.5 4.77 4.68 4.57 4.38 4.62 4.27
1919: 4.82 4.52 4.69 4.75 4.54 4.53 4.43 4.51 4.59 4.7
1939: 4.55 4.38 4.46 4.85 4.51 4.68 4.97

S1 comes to 6.1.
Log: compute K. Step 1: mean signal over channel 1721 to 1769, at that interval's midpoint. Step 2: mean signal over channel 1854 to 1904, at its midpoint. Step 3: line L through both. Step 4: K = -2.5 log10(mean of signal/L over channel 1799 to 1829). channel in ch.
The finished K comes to 0.07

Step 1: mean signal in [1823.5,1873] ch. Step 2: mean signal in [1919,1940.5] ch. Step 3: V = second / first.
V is 1.6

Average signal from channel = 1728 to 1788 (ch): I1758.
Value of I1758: 4.63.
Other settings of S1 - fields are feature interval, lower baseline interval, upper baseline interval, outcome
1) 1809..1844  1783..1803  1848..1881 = 7.38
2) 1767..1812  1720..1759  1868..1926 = 0.80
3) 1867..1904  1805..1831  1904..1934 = 1.92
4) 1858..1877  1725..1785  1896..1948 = 5.46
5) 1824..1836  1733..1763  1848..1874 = 3.20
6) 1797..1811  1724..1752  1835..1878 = -2.36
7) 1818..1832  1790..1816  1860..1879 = 2.91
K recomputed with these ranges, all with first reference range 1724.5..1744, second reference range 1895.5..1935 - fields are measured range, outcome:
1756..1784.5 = 0.04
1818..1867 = 0.48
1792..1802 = 0.06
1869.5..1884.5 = 0.26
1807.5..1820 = 0.10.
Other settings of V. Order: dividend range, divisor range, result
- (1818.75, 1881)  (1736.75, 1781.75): 0.66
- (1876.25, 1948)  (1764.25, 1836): 1.10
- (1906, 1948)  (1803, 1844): 1.36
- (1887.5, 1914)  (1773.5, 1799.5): 1.02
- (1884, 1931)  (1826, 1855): 1.74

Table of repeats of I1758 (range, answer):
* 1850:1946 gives 4.19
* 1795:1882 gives 3.44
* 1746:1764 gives 4.62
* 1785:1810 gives 4.49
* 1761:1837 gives 4.12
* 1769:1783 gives 4.54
